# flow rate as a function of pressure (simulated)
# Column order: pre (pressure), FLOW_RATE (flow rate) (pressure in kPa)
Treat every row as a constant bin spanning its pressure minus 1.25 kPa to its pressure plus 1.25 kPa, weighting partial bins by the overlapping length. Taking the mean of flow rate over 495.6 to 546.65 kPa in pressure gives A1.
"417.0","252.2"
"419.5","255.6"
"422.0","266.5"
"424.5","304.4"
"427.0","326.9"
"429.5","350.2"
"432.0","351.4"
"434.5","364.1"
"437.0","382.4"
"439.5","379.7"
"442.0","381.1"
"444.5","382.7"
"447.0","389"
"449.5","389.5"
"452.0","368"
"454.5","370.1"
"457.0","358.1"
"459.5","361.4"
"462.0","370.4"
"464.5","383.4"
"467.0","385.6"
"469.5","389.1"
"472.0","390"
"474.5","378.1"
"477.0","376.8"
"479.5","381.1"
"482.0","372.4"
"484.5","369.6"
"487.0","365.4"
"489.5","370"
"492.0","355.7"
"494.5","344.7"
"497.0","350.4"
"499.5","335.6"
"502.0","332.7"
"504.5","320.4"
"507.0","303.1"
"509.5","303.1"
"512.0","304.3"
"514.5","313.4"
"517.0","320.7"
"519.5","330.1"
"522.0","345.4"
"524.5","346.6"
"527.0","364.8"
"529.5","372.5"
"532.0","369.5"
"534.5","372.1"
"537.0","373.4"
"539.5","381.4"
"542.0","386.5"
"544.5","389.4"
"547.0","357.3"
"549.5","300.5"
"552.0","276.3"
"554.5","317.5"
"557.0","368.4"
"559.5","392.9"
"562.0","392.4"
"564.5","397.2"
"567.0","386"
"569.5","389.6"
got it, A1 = 346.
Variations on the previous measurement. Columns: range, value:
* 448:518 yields 356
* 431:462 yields 373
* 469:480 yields 383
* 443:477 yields 378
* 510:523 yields 321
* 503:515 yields 309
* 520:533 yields 358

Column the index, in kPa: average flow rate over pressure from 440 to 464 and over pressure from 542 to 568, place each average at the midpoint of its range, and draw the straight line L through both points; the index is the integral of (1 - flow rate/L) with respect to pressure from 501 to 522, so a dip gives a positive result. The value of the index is 2.8 kPa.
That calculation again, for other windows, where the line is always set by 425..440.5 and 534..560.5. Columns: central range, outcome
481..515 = 1.6 kPa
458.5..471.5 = -0.8 kPa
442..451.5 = -0.8 kPa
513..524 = 0.8 kPa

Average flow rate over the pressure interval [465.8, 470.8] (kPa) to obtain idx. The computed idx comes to 387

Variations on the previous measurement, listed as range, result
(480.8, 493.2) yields 367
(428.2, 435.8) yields 355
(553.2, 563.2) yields 367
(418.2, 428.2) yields 288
